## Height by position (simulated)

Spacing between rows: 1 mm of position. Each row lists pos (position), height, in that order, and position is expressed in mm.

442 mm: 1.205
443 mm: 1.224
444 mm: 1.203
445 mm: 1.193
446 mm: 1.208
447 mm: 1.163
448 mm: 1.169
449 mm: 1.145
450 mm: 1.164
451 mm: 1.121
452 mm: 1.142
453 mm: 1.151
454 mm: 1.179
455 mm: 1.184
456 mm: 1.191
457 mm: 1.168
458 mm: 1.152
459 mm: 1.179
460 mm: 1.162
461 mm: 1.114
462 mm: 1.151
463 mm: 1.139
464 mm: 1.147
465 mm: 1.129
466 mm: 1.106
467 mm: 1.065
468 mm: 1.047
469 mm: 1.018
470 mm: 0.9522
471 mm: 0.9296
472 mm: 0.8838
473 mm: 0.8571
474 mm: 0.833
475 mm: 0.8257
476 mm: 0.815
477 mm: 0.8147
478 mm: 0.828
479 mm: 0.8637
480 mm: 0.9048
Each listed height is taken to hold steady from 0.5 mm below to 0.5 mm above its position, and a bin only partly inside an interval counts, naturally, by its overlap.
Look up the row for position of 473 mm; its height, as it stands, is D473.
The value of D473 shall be 0.8571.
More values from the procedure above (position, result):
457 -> 1.168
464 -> 1.147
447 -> 1.163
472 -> 0.8838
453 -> 1.151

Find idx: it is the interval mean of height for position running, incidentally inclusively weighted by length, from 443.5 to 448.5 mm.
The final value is 1.19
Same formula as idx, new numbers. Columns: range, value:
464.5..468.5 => 1.09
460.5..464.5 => 1.14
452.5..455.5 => 1.17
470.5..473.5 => 0.89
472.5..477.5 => 0.829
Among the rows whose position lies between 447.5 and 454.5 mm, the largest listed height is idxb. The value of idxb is 1.179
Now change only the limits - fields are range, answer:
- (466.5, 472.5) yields 1.065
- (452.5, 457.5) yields 1.191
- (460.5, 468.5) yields 1.151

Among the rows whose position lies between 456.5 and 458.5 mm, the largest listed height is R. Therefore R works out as 1.168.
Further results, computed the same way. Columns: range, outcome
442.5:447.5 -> 1.224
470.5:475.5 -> 0.9296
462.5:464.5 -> 1.147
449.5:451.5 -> 1.164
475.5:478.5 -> 0.828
